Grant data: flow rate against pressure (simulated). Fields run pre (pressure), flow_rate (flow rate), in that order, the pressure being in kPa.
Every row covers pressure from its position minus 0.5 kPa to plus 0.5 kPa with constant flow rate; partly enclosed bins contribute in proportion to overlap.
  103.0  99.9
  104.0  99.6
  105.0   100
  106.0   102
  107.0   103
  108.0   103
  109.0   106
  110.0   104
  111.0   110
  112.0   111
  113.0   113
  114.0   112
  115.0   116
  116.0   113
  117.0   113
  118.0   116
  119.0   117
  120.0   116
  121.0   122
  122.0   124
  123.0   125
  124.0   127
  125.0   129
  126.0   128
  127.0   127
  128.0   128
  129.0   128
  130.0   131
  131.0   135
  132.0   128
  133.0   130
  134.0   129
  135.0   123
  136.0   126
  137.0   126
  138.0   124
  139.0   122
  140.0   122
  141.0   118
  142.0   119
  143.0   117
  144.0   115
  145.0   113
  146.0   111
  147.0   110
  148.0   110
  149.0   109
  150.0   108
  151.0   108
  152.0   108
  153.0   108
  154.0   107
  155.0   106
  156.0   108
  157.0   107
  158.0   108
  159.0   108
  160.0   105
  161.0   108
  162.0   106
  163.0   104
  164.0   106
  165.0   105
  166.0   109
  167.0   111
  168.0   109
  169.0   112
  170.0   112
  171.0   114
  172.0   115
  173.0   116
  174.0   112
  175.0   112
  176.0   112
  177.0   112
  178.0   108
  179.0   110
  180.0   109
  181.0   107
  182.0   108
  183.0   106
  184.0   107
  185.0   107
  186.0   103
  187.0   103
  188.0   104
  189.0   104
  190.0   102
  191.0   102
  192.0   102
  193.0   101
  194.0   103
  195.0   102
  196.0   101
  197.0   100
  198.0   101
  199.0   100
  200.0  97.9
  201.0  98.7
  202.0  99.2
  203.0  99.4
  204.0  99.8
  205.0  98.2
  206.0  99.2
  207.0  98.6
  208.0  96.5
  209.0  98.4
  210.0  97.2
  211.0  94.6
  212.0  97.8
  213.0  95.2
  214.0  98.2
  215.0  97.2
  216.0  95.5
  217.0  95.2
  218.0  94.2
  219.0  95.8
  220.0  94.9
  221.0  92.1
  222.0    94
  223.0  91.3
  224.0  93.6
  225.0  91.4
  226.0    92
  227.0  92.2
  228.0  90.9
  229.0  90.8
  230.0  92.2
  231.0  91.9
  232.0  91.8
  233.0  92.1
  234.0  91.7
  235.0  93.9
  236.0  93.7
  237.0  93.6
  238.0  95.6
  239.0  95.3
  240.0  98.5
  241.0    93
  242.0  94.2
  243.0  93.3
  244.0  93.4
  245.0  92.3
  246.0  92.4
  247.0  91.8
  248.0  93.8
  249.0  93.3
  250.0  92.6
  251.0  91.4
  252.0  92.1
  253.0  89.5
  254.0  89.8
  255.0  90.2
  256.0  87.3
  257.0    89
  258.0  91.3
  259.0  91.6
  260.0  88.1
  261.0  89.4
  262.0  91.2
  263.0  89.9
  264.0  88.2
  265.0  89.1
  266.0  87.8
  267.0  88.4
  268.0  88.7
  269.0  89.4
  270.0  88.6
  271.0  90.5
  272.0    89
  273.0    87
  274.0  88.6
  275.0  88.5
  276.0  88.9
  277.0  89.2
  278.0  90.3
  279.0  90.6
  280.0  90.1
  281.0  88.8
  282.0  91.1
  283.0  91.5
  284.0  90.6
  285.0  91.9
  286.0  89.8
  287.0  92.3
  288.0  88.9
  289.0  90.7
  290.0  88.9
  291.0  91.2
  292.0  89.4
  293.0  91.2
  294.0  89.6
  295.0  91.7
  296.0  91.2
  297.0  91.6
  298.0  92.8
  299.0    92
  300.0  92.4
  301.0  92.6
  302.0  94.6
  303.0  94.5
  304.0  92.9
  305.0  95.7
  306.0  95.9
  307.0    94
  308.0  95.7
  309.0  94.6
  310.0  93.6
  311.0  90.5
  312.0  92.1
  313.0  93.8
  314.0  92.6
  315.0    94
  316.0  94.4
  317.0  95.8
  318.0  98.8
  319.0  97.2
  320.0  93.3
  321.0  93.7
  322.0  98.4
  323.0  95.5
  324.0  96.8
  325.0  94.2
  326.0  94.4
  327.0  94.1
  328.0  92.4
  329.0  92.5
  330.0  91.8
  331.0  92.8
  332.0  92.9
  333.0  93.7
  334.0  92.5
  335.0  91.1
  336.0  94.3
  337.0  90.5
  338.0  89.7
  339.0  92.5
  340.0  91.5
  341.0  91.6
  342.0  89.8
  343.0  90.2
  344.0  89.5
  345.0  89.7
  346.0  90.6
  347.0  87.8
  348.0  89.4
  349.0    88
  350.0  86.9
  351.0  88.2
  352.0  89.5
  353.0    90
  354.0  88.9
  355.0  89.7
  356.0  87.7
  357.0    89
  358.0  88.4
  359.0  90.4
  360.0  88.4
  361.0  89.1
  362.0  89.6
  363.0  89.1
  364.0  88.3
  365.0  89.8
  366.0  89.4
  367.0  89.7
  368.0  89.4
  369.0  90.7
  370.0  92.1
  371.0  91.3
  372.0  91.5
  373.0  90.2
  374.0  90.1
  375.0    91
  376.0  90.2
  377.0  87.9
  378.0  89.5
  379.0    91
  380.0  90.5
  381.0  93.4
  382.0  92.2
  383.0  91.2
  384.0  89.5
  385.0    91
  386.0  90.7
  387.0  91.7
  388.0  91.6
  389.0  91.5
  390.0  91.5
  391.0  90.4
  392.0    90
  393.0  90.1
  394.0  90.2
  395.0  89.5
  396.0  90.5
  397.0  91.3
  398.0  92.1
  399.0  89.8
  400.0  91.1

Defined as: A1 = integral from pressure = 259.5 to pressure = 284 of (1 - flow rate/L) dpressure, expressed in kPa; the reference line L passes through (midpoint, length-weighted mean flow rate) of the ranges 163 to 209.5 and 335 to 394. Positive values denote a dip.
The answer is 2.15 kPa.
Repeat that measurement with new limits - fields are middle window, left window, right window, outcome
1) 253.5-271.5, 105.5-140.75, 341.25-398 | 2.37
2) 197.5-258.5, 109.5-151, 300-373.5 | 6.95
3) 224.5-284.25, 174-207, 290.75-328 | 4.43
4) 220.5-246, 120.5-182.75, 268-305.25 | 1.89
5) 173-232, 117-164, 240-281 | 2.04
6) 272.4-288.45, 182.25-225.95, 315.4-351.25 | 0.88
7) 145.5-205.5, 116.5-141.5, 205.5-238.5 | 1.65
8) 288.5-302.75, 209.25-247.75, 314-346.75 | 0.28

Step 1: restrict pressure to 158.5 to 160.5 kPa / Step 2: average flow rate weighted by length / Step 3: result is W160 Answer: 106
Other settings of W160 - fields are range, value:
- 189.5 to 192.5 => 102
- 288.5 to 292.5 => 90.1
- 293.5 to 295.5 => 90.7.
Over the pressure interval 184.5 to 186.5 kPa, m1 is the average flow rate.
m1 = 105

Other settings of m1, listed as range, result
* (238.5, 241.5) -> 95.6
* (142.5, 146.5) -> 114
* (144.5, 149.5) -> 111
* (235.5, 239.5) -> 94.5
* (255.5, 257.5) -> 88.2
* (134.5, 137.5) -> 125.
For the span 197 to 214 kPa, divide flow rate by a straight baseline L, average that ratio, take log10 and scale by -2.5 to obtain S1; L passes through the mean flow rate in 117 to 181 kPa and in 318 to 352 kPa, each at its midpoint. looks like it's 0.107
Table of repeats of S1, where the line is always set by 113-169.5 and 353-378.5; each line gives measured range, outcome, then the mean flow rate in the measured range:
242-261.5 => 0.13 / 91.3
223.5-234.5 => 0.15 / 91.9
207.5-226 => 0.13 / 95.1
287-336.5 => 0.03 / 93.2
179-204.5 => 0.08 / 103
